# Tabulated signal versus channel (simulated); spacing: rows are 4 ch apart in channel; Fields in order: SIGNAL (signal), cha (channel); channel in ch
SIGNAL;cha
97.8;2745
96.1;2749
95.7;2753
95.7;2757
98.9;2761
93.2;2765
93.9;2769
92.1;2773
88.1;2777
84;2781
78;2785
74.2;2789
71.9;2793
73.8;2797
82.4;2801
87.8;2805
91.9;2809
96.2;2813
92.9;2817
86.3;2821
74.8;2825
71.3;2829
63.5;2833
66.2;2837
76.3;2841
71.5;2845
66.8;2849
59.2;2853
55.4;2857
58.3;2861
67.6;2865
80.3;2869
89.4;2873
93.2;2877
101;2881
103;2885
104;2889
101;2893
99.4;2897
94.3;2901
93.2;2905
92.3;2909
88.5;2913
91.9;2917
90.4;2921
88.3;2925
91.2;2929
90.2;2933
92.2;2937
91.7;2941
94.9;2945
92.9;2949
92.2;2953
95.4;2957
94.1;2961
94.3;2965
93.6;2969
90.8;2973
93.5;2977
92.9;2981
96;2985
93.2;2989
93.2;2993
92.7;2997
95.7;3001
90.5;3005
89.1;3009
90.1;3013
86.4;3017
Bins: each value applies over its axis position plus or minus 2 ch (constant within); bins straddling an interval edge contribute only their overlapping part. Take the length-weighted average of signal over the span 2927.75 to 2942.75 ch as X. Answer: 91.3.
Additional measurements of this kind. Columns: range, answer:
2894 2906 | 96.3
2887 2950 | 93.5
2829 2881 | 71.8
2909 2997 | 92.4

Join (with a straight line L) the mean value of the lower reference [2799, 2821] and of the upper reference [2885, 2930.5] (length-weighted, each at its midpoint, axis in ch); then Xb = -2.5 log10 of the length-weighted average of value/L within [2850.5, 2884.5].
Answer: 0.21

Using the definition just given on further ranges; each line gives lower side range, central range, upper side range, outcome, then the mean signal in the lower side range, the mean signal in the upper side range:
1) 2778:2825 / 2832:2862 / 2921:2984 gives 0.31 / 83.3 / 92.5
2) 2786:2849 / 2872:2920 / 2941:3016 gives -0.13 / 78.3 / 92.9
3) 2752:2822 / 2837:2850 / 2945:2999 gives 0.25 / 87.5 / 93.5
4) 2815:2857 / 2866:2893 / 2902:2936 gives -0.15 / 72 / 90.9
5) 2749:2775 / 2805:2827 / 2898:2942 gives 0.06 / 95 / 91.5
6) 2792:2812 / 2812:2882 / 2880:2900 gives 0.22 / 82.8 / 101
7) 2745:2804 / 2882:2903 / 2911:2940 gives -0.12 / 87.4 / 90.4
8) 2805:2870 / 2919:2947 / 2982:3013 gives -0.07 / 74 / 92.7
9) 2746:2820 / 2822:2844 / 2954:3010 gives 0.25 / 88.3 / 93.3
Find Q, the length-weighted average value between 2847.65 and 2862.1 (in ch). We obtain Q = 59.7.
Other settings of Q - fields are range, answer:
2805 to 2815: 92.8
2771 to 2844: 80.5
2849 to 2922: 86.2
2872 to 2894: 98.9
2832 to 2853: 68.2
